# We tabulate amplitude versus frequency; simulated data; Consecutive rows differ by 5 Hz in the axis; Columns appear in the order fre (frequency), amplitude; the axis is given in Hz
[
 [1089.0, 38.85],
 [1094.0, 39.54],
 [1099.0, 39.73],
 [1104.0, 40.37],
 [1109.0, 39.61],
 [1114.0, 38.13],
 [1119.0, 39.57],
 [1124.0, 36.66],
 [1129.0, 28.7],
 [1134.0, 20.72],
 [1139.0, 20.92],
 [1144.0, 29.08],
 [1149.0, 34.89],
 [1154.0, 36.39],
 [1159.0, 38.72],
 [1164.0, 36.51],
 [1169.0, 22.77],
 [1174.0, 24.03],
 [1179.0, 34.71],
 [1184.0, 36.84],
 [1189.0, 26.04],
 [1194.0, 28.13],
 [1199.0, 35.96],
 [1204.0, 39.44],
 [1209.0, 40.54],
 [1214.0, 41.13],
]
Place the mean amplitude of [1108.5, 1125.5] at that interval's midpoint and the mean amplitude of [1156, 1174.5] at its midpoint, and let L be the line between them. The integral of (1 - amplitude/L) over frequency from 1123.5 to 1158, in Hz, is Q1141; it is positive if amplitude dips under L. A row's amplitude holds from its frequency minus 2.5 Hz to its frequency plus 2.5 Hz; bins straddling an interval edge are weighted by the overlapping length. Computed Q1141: 5.11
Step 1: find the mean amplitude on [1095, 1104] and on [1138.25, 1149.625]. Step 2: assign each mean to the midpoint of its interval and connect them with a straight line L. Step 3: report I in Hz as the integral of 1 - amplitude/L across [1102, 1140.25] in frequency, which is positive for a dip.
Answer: 1.4 Hz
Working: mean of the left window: 39.9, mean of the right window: 28.3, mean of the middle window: 33.4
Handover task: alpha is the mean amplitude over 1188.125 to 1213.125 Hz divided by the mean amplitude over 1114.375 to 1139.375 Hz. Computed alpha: 1.1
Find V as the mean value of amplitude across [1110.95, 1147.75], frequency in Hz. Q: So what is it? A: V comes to 30.8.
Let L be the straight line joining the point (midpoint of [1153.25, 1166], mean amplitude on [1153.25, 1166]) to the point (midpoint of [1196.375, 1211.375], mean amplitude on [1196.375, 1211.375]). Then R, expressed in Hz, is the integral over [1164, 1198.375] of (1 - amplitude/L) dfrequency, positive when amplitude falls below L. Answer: 7.5 Hz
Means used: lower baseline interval 37.3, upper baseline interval 38.5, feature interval 29.7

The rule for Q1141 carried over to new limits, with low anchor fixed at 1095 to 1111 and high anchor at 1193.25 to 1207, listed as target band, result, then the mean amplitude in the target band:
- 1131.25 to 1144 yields 5.23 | 22.6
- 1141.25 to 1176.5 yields 5.39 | 31.7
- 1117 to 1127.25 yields 0.44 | 37.4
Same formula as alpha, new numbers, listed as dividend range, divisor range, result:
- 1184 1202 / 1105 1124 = 0.80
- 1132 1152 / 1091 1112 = 0.67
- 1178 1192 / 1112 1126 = 0.84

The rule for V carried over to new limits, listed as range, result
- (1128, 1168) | 30.5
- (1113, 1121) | 38.9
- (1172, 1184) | 31.1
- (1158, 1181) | 30.8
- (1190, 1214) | 35.9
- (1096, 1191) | 32.9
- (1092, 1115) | 39.6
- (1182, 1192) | 31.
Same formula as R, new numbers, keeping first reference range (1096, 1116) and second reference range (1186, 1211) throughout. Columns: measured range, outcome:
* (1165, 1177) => 3.4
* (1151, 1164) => -0.3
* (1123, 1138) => 4.3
